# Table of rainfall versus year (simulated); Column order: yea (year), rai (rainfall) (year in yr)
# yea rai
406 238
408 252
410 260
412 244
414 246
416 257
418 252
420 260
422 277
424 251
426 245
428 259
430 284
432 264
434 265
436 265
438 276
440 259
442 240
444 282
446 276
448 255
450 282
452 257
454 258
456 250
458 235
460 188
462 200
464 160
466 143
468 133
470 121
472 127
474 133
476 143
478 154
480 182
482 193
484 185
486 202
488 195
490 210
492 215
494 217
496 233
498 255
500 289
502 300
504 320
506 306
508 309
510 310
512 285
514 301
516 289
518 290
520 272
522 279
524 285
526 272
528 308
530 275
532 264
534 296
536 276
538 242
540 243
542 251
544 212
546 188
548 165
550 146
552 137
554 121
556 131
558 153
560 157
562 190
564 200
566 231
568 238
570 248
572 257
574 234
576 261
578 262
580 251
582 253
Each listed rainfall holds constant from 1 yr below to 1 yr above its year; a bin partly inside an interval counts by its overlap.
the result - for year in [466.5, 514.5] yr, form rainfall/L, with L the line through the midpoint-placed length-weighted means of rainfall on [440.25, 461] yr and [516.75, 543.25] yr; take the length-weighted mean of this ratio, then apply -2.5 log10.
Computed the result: 0.20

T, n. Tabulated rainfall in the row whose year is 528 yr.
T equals 308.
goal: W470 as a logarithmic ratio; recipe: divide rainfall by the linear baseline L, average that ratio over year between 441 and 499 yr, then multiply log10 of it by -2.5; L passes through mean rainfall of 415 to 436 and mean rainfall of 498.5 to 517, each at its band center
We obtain 0.35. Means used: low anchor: 262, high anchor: 300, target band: 204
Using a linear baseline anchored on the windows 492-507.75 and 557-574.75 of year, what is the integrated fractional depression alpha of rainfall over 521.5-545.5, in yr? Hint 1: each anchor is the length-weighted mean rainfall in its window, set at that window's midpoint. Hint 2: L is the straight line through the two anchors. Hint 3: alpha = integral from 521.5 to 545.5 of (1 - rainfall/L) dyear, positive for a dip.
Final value -2.3 yr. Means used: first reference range 272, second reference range 212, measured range 265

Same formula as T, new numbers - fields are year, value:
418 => 252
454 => 258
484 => 185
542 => 251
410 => 260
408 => 252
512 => 285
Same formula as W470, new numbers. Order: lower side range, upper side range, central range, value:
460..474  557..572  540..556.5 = 0.125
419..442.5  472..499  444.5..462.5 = -0.061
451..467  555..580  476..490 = 0.155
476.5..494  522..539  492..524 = -0.198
